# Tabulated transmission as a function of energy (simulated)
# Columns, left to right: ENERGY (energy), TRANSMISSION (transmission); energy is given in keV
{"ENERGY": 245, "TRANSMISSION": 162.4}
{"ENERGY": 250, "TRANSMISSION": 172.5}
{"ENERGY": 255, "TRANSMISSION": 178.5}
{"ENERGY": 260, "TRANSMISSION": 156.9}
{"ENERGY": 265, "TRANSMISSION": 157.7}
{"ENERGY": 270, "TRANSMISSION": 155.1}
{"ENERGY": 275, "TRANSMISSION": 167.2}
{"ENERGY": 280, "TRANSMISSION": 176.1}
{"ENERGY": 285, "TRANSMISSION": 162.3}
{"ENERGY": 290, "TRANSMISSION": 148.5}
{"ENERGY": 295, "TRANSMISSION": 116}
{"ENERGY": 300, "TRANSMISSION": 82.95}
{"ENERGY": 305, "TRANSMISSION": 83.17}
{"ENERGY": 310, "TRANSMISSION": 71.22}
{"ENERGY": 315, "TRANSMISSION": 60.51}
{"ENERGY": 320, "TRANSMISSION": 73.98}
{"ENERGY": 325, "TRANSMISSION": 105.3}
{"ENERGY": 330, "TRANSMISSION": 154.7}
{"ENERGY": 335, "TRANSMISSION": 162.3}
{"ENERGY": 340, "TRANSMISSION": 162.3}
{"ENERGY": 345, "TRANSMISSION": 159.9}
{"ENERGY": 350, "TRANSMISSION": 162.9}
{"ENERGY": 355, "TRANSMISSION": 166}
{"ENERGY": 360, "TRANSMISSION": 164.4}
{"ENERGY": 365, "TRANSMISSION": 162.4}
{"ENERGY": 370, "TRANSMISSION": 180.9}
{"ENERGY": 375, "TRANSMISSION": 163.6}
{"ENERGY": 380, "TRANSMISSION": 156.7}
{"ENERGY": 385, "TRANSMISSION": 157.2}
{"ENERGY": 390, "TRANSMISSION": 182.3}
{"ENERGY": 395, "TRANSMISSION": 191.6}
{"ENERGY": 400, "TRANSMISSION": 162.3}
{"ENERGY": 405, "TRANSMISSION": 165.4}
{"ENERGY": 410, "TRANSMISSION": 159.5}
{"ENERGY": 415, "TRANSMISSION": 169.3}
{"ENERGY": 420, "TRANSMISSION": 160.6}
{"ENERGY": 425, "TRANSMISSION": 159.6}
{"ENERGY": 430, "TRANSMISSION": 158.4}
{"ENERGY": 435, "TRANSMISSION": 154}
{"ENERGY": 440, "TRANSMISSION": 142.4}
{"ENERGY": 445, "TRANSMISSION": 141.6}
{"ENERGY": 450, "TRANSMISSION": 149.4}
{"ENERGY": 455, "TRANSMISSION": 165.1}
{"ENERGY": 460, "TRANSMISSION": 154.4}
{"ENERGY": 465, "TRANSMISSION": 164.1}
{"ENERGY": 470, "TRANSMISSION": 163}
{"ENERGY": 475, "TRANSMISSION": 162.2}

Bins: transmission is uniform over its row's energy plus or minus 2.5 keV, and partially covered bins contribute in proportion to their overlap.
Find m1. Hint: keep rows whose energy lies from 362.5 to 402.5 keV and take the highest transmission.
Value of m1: 191.6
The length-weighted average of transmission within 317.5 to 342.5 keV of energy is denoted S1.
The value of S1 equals 132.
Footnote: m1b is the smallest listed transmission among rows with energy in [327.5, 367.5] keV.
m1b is 154.7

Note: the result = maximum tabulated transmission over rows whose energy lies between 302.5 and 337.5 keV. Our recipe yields 162.3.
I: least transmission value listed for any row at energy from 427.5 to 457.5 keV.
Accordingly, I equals 141.6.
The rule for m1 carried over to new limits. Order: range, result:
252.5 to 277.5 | 178.5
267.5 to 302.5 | 176.1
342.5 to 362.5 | 166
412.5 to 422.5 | 169.3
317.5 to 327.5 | 105.3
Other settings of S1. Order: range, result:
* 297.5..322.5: 74.4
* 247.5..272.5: 164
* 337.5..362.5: 163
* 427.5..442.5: 152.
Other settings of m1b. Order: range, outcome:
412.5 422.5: 160.6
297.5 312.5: 71.22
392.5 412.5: 159.5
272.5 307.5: 82.95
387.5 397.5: 182.3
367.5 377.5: 163.6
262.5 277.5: 155.1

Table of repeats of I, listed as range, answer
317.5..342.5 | 73.98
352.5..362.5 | 164.4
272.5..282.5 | 167.2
